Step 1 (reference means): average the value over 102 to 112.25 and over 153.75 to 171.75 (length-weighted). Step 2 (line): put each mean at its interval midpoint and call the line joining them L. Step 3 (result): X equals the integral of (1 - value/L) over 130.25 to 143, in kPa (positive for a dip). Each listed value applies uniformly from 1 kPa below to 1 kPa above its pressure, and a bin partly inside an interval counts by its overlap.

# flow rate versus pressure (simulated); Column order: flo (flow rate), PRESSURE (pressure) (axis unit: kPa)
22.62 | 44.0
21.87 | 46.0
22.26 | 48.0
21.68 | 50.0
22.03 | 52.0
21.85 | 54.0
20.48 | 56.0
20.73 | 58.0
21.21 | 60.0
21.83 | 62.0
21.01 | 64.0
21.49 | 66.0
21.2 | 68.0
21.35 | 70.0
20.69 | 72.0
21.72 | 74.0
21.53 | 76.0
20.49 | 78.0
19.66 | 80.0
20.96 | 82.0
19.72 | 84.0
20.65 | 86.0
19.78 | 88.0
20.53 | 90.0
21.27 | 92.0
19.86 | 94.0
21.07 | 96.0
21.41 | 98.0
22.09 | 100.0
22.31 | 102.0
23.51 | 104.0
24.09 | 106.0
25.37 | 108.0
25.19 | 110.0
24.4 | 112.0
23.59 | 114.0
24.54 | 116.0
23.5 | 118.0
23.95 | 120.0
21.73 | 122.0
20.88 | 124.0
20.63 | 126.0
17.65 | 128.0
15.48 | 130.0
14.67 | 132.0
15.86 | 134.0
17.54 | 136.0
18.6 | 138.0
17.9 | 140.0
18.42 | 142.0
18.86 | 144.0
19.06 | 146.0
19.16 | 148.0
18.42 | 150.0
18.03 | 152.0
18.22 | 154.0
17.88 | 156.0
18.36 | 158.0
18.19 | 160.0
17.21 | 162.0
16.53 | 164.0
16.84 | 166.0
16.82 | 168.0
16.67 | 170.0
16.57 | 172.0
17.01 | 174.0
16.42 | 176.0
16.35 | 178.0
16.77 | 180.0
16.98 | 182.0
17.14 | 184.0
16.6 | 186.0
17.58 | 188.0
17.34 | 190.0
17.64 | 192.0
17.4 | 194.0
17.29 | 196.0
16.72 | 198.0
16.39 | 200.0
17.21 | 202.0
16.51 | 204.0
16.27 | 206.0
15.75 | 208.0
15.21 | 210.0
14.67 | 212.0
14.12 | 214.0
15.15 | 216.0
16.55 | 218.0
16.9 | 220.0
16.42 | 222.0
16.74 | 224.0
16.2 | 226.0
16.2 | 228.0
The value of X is 2.2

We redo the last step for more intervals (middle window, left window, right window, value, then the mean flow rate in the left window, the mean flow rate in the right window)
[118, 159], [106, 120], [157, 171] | 4.1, 24.4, 17.2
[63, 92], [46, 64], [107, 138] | 0.7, 21.5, 20.9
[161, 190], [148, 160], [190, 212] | 1.1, 18.3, 16.6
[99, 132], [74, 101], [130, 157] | -5.0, 20.7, 17.8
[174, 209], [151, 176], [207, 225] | -0.8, 17.3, 15.7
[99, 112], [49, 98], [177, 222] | -2.6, 21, 16.5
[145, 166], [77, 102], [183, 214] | 0.2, 20.7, 16.6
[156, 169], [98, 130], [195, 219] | 1.2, 22.6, 16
